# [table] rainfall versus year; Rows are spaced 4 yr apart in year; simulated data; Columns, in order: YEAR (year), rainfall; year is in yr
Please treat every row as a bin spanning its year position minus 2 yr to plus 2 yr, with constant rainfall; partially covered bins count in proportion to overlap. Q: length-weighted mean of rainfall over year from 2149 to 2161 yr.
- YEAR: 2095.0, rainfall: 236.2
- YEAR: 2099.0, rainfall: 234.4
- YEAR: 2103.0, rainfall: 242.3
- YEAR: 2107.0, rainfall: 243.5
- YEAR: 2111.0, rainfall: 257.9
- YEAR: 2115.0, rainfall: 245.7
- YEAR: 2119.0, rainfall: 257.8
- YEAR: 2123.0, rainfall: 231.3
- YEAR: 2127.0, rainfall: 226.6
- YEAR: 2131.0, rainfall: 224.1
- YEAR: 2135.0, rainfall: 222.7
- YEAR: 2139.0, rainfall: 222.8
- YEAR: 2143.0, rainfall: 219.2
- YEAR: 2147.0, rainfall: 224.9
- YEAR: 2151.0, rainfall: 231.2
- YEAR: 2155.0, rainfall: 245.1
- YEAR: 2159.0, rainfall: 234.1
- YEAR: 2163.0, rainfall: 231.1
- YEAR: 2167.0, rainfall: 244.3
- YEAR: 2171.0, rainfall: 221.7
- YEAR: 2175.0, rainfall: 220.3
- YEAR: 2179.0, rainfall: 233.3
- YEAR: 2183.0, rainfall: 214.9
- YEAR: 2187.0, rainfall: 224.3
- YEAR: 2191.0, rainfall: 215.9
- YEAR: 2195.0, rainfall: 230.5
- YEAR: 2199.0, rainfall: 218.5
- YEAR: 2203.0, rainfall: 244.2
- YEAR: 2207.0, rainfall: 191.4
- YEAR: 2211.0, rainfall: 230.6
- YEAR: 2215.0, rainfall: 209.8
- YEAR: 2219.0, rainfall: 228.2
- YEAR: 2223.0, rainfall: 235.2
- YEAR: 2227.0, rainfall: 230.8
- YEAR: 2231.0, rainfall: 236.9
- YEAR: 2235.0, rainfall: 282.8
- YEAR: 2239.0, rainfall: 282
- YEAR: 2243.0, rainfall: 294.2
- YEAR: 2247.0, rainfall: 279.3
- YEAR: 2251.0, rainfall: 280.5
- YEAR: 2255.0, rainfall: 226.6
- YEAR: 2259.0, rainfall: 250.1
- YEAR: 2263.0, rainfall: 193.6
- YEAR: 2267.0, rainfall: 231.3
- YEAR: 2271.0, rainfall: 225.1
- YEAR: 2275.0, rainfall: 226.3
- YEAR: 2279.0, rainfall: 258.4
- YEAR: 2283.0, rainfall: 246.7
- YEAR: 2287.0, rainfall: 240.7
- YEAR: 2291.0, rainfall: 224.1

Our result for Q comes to 237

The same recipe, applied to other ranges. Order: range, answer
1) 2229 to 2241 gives 267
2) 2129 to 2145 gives 222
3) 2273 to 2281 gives 242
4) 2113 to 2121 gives 252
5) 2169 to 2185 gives 223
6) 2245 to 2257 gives 262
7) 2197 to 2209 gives 218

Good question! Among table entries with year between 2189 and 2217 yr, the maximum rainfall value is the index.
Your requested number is 244.2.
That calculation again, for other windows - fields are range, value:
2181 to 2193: 224.3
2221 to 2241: 282.8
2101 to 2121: 257.9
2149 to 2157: 245.1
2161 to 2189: 244.3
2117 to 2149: 257.8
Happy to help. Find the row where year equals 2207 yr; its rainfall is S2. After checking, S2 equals 191.4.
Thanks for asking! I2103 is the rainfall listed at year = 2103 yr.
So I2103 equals 242.3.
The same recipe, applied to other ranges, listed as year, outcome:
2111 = 257.9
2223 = 235.2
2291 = 224.1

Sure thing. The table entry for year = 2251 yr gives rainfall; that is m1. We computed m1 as 280.5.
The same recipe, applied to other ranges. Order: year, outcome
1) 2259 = 250.1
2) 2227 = 230.8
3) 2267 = 231.3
